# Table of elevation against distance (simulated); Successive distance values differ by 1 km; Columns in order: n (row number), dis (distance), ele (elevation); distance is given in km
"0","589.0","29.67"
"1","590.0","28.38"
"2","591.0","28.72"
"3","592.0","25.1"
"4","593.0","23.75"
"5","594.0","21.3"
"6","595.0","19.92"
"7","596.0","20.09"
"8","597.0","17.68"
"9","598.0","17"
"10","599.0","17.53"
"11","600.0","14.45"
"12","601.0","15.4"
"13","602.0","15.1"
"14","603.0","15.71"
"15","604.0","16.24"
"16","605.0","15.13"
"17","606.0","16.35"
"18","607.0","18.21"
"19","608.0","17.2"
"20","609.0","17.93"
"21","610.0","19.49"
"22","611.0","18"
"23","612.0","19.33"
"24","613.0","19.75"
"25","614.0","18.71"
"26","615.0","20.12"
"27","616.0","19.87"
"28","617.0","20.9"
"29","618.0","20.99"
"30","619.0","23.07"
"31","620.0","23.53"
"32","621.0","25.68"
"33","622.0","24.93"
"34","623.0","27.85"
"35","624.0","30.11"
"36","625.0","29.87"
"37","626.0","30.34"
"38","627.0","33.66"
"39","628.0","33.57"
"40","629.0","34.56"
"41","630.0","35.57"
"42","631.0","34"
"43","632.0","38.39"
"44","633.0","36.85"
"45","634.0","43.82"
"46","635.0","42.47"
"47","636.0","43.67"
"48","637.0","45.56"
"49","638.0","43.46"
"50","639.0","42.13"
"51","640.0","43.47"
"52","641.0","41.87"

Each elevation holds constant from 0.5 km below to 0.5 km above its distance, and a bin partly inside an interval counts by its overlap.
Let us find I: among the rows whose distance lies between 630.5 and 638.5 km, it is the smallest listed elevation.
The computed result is 34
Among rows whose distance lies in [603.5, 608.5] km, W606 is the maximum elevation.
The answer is 18.21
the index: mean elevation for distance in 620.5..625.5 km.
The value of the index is 27.7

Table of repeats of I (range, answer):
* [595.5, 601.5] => 14.45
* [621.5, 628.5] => 24.93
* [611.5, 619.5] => 18.71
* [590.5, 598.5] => 17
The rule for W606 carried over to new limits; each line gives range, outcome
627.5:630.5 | 35.57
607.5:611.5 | 19.49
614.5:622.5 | 25.68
